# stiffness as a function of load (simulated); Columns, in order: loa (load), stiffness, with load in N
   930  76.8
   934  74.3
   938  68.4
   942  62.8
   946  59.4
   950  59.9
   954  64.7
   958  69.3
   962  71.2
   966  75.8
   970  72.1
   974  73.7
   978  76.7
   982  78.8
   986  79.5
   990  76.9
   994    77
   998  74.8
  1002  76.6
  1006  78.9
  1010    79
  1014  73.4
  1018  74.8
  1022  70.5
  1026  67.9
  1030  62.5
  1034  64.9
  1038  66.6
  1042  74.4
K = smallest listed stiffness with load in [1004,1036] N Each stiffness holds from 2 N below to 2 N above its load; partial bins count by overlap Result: 62.5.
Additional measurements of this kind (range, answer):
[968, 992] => 72.1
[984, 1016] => 73.4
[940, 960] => 59.4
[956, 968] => 69.3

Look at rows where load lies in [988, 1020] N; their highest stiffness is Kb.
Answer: 79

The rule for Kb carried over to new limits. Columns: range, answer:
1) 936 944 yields 68.4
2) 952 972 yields 75.8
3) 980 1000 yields 79.5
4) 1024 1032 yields 67.9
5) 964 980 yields 76.7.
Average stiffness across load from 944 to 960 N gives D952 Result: 63.3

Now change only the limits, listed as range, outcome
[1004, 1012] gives 79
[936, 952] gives 62.6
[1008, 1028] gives 73.1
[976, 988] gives 78.3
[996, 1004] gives 75.7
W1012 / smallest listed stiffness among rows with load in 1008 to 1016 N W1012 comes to 73.4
